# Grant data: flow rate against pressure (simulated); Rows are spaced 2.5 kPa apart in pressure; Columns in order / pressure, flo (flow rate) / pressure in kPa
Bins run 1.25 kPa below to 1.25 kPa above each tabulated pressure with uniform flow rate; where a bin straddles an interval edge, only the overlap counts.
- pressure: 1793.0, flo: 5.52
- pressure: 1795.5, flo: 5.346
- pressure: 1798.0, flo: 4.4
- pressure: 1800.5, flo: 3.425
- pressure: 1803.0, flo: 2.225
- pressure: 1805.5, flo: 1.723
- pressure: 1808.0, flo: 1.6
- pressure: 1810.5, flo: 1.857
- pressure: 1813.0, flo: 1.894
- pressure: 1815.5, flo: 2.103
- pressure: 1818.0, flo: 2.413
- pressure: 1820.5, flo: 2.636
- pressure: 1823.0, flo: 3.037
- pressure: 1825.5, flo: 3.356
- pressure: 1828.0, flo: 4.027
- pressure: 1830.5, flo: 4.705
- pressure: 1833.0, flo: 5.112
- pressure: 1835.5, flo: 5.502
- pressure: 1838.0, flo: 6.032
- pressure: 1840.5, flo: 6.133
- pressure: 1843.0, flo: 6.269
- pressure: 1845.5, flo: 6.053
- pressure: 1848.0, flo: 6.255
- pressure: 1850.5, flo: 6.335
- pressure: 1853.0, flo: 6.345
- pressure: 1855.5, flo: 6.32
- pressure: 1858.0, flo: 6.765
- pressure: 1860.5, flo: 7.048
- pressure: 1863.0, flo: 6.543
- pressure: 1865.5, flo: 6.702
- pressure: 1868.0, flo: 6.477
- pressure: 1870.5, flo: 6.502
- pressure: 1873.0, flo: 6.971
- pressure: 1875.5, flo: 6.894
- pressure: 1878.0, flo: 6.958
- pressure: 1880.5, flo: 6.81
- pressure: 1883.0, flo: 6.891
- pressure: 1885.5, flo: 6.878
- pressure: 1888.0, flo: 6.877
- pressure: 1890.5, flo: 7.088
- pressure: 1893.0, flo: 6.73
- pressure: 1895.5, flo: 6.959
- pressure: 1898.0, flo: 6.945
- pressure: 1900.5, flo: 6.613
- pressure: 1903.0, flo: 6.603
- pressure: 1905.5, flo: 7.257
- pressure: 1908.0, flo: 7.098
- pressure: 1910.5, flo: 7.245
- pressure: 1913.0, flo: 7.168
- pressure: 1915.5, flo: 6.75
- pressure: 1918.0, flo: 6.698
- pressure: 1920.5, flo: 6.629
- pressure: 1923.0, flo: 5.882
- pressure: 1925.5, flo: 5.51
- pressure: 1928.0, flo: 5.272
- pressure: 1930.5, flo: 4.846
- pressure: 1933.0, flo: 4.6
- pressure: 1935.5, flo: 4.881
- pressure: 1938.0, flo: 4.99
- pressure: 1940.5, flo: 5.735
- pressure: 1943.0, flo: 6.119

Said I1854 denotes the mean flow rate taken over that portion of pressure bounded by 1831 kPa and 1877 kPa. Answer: 6.32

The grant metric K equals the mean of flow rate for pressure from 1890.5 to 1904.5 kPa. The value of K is 6.81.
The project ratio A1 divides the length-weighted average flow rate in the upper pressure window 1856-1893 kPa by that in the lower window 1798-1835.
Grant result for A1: 2.3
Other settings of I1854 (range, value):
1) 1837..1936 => 6.48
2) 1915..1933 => 5.81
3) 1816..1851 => 4.76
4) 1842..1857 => 6.27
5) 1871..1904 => 6.86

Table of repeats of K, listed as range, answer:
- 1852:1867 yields 6.62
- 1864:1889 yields 6.79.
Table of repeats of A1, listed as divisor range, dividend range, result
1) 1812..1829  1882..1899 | 2.49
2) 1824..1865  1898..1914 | 1.21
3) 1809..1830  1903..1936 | 2.27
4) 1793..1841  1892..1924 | 1.91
